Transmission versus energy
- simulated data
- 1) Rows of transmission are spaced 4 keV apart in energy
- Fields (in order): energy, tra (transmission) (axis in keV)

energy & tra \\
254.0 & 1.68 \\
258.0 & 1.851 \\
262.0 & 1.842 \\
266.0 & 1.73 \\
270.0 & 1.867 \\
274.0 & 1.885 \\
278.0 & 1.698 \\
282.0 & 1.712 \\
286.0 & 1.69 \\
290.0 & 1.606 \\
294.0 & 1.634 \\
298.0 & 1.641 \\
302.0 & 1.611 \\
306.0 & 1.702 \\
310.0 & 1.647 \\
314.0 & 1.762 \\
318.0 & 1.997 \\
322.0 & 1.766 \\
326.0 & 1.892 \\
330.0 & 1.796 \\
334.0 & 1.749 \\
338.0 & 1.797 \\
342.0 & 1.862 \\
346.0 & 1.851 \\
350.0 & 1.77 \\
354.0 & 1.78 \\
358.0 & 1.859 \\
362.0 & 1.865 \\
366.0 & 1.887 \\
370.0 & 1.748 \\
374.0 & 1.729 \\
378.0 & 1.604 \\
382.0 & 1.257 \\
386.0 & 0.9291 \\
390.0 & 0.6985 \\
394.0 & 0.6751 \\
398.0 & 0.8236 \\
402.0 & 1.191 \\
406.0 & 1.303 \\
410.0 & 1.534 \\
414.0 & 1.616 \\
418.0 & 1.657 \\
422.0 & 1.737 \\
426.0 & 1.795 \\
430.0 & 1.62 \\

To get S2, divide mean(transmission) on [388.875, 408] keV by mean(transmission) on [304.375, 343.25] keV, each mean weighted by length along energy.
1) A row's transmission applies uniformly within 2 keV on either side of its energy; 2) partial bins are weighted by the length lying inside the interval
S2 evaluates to 0.53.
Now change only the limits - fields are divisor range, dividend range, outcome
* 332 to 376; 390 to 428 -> 0.74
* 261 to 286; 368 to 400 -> 0.67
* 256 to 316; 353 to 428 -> 0.84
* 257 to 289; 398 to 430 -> 0.85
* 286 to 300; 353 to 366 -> 1.13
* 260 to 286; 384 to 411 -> 0.56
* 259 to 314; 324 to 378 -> 1.05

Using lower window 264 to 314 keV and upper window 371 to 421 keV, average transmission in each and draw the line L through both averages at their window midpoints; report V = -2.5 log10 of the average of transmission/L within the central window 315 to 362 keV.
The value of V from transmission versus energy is -0.21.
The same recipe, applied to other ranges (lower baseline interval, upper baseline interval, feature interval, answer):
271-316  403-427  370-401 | 0.369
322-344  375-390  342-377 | -0.212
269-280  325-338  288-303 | 0.117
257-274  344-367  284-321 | 0.080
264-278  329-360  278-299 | 0.092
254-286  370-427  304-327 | -0.107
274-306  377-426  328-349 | -0.207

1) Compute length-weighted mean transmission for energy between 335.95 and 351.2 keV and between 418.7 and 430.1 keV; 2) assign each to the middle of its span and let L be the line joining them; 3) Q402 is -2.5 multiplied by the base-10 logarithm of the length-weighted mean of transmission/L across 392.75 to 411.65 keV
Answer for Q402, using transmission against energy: 0.49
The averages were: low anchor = 1.82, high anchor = 1.73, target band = 1.11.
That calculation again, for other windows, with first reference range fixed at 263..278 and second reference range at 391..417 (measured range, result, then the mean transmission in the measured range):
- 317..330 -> -0.190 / 1.86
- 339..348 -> -0.248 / 1.85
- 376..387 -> 0.002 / 1.29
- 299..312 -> -0.003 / 1.65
